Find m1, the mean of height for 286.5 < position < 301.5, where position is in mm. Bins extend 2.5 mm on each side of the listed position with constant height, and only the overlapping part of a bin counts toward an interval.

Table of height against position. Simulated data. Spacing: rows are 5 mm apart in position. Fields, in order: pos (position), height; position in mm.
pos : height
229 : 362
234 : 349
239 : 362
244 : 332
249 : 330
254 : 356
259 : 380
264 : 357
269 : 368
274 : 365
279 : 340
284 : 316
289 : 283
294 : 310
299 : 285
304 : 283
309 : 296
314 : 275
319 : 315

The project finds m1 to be 293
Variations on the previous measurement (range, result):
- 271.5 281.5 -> 352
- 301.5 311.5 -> 290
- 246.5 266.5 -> 356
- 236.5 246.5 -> 347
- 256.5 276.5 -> 368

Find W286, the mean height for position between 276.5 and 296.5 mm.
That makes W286 312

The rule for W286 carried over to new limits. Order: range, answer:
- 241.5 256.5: 339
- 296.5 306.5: 284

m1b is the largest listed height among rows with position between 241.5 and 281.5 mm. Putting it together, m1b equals 380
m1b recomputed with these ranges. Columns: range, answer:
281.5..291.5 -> 316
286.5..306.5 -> 310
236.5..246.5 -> 362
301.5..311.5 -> 296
